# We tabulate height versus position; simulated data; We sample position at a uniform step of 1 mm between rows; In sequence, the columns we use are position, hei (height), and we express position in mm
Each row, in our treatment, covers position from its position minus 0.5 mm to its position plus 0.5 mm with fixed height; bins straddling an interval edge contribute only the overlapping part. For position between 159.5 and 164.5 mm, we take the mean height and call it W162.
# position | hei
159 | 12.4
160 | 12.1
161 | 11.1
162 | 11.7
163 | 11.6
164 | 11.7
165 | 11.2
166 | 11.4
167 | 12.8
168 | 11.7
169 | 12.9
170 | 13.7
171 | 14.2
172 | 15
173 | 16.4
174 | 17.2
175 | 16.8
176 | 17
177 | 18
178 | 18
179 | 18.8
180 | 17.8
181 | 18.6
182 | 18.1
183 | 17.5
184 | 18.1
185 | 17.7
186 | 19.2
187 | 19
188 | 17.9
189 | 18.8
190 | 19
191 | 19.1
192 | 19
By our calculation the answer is 11.6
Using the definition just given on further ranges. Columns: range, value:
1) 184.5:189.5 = 18.5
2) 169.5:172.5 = 14.3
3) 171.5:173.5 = 15.7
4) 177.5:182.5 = 18.3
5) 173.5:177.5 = 17.2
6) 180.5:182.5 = 18.4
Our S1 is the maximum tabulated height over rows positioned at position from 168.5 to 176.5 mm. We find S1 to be 17.2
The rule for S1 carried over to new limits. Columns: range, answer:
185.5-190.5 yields 19.2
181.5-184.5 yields 18.1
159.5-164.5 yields 12.1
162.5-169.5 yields 12.9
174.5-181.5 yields 18.8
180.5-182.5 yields 18.6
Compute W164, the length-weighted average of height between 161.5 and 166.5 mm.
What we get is 11.5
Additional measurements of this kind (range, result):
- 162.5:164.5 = 11.6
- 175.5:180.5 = 17.9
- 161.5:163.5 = 11.6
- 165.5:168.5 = 12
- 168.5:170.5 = 13.3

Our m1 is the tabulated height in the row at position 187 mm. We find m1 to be 19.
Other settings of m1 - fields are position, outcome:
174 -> 17.2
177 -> 18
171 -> 14.2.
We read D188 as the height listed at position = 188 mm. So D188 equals 17.9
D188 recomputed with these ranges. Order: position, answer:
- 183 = 17.5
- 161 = 11.1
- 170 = 13.7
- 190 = 19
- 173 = 16.4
